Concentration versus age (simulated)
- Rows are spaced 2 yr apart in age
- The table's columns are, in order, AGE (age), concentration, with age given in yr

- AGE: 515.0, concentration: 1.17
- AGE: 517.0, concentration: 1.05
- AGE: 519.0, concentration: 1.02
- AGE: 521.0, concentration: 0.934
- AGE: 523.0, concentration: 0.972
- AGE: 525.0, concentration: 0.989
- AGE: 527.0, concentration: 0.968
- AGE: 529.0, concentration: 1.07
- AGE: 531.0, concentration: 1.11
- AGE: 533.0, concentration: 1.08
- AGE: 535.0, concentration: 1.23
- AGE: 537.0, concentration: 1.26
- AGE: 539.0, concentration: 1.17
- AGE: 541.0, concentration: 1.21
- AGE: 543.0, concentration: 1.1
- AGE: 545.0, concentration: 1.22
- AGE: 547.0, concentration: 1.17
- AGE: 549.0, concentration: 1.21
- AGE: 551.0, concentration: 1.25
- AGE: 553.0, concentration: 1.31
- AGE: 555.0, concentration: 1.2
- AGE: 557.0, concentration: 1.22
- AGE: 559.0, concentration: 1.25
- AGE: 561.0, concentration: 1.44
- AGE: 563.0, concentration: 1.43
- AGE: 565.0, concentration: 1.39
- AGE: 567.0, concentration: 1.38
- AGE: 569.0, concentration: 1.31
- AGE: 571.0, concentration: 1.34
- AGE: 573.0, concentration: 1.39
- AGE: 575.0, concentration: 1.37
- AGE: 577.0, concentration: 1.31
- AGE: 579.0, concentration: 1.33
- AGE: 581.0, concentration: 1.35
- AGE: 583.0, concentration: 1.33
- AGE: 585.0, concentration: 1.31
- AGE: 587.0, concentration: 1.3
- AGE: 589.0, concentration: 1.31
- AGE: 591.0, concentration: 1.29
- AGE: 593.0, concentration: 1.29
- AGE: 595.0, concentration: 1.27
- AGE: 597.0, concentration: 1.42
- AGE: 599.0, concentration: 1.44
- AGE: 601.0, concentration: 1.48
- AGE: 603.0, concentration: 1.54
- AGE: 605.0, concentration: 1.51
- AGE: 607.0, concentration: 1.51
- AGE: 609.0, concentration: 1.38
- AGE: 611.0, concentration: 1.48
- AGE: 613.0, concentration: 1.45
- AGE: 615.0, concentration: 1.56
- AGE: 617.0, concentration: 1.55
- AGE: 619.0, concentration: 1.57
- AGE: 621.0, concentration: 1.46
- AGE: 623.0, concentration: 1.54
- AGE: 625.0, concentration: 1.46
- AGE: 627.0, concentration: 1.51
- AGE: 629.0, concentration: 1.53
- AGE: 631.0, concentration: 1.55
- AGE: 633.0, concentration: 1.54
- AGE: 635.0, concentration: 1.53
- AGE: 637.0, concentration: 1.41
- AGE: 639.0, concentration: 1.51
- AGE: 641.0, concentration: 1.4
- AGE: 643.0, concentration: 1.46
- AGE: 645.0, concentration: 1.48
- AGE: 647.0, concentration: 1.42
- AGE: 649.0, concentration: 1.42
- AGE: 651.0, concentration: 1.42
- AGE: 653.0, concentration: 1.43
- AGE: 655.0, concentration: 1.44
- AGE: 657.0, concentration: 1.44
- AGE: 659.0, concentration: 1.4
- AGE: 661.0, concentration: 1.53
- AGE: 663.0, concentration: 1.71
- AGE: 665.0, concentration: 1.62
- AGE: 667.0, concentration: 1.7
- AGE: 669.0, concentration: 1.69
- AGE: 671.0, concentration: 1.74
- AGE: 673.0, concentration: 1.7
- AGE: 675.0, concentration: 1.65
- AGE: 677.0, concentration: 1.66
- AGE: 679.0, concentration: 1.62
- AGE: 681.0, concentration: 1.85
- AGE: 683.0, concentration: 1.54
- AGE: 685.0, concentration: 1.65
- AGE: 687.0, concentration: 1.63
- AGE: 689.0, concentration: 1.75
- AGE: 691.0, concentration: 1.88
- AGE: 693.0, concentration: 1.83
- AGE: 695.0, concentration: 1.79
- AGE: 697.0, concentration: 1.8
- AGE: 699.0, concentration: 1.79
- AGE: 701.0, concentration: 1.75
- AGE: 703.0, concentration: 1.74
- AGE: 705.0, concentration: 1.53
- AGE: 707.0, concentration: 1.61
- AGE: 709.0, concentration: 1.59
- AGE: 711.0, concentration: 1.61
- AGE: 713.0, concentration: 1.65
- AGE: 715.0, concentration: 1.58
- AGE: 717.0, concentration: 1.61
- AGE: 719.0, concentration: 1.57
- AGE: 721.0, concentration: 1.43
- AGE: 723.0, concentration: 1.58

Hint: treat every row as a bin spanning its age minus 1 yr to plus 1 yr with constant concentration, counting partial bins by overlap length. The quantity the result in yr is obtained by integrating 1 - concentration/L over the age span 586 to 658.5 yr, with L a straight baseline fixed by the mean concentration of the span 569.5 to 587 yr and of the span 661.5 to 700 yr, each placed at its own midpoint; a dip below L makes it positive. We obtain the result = 2.1 yr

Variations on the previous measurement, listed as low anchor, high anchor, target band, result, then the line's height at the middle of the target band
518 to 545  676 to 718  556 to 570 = -1.6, 1.2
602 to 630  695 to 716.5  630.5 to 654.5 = 1.4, 1.55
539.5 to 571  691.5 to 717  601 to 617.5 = -0.8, 1.42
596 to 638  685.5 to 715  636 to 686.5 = 1.6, 1.61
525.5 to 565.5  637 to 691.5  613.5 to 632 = -1.0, 1.45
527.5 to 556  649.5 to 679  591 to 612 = -0.8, 1.38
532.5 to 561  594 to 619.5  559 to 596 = 0.2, 1.35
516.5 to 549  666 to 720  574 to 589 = -0.6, 1.28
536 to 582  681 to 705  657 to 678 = 0.3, 1.65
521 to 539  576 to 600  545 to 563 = -1.2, 1.18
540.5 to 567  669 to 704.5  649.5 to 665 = 1.3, 1.62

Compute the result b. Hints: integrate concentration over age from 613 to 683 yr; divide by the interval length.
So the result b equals 1.54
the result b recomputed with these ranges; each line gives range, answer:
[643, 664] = 1.47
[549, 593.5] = 1.32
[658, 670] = 1.61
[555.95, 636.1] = 1.42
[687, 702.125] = 1.79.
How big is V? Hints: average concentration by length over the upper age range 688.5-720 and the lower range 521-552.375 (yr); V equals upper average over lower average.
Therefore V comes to 1.5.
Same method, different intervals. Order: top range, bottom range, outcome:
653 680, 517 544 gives 1.48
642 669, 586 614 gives 1.07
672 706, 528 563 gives 1.41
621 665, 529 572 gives 1.19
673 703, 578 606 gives 1.26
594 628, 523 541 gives 1.33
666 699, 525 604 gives 1.34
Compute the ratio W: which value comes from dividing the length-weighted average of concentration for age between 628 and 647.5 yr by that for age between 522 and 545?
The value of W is 1.34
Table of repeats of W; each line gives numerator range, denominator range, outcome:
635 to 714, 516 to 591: 1.31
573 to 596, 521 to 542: 1.20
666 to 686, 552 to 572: 1.27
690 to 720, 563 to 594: 1.26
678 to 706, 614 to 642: 1.14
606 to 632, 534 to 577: 1.18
